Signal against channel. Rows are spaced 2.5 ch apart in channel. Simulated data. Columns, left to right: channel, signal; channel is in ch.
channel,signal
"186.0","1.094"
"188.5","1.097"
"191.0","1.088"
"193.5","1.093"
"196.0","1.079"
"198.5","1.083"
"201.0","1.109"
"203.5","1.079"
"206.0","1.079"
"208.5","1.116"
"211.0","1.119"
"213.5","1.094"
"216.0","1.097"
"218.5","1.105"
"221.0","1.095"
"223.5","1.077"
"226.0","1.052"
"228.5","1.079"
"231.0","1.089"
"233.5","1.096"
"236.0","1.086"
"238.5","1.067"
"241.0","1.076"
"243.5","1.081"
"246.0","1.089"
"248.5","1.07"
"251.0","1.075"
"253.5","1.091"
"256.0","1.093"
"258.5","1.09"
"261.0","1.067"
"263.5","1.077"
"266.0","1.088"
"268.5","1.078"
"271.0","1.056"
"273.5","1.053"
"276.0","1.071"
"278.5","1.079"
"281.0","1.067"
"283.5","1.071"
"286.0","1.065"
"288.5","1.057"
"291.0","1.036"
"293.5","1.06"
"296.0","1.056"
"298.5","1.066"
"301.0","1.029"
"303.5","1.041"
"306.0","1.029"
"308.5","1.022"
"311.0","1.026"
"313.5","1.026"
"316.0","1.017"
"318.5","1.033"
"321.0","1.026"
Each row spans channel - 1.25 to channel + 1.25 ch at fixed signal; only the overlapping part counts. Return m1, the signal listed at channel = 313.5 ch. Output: 1.026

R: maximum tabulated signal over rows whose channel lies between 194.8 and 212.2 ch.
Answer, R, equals 1.119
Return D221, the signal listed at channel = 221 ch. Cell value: 1.095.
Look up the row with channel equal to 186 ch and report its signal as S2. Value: 1.094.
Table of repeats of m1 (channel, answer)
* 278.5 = 1.079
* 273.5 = 1.053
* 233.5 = 1.096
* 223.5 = 1.077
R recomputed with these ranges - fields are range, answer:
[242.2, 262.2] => 1.093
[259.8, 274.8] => 1.088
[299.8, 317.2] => 1.041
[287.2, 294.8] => 1.06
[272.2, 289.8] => 1.079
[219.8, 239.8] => 1.096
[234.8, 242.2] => 1.086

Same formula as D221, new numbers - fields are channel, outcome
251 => 1.075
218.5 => 1.105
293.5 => 1.06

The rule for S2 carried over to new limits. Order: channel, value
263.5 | 1.077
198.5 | 1.083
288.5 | 1.057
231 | 1.089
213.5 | 1.094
